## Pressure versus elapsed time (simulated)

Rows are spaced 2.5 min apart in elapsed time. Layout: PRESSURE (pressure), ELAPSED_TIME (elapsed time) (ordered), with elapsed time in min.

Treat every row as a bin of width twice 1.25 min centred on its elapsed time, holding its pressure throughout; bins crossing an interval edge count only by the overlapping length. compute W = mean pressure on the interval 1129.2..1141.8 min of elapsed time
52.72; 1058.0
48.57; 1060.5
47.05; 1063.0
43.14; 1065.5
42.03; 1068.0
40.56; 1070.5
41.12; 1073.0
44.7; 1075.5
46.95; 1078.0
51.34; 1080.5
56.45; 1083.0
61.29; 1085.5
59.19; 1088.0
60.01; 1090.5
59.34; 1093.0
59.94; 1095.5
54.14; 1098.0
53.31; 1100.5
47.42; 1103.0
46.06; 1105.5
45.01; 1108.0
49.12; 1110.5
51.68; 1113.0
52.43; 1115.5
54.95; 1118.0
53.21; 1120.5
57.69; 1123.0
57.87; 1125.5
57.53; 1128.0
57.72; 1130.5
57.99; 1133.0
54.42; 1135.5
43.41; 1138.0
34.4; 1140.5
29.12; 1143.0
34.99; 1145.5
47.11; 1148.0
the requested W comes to 49.5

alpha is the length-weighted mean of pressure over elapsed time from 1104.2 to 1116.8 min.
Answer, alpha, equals 48.9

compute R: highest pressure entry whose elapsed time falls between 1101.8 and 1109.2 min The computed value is 47.42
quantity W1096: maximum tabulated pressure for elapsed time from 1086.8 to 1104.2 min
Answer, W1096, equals 60.01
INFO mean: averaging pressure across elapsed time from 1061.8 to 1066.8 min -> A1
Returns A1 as 45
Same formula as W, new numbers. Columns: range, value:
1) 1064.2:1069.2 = 42.6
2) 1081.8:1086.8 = 58.9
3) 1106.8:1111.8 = 47.1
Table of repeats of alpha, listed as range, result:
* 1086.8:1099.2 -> 58.5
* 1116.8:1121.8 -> 54.1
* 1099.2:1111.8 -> 48.2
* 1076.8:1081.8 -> 49.2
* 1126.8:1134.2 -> 57.7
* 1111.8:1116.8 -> 52.1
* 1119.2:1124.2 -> 55.4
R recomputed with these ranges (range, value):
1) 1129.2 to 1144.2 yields 57.99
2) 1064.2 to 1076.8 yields 44.7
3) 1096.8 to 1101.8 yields 54.14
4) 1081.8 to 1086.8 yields 61.29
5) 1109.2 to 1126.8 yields 57.87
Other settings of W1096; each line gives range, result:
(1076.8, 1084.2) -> 56.45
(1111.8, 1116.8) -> 52.43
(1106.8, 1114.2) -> 51.68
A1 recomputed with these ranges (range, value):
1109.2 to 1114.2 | 50.3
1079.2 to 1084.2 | 53.8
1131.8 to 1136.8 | 56.1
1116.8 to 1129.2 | 56.3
